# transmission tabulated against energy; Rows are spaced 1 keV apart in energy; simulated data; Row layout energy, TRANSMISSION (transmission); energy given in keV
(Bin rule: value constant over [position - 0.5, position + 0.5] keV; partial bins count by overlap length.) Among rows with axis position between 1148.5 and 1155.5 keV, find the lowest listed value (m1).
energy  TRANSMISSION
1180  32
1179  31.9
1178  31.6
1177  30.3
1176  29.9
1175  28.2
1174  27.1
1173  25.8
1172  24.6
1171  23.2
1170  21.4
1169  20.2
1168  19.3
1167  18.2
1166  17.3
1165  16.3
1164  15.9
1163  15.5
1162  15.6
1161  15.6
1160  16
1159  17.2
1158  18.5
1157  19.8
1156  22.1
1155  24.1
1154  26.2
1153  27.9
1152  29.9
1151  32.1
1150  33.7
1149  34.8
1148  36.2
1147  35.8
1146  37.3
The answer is 24.1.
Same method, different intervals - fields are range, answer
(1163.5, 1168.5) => 15.9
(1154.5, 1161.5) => 15.6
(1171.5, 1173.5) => 24.6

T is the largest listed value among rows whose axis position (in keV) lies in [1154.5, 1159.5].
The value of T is 24.1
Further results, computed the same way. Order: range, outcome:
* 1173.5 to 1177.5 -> 30.3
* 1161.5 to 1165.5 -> 16.3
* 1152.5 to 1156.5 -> 27.9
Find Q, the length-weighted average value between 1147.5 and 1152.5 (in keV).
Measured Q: 33.3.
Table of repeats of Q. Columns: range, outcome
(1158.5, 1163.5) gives 16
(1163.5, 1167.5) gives 16.9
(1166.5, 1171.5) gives 20.5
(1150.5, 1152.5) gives 31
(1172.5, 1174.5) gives 26.5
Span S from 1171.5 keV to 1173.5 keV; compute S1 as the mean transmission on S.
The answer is 25.2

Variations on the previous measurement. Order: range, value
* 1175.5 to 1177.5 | 30.1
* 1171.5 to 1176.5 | 27.1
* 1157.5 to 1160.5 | 17.2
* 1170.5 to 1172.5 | 23.9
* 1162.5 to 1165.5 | 15.9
